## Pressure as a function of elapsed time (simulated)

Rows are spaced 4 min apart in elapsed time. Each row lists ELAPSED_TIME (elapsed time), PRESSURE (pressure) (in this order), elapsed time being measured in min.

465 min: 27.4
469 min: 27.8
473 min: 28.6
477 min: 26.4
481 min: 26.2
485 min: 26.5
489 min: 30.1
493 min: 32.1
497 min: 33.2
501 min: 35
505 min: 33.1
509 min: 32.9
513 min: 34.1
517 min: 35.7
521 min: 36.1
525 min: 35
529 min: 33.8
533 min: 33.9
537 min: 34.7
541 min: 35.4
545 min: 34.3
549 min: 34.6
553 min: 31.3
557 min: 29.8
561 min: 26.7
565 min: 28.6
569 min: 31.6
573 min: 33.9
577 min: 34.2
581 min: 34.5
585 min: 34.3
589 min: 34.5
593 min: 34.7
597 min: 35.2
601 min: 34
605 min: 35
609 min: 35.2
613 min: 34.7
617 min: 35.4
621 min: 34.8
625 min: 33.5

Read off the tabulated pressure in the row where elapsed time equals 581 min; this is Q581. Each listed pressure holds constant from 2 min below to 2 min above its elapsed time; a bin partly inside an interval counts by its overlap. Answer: 34.5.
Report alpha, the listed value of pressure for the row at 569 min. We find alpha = 31.6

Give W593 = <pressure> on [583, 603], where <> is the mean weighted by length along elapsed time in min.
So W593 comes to 34.5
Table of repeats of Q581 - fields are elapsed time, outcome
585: 34.3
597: 35.2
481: 26.2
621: 34.8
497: 33.2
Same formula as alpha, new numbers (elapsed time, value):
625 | 33.5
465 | 27.4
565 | 28.6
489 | 30.1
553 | 31.3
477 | 26.4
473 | 28.6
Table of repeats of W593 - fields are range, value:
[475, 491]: 27.3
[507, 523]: 34.7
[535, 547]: 34.8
